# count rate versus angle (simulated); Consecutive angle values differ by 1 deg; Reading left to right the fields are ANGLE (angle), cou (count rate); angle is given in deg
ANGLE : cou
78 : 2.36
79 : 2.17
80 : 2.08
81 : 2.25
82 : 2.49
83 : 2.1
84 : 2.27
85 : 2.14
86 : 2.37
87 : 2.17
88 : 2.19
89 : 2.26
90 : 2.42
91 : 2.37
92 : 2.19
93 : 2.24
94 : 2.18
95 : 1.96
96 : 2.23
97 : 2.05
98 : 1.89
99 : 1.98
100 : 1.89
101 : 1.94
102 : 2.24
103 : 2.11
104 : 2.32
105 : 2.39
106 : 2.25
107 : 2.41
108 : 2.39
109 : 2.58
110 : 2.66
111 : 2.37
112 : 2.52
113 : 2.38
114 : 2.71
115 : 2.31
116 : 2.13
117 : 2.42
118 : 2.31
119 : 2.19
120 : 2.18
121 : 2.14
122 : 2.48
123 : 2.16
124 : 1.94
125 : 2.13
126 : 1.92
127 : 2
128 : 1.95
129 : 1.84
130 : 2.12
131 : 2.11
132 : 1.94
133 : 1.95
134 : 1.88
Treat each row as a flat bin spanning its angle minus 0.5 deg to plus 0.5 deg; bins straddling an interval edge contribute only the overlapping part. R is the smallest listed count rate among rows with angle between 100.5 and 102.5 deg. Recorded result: 1.94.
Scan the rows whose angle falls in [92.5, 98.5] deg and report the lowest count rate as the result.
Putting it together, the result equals 1.89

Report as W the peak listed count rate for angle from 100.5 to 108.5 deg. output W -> 2.41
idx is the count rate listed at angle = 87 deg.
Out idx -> 2.17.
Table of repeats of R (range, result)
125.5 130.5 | 1.84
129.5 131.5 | 2.11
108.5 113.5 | 2.37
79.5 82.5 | 2.08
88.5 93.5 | 2.19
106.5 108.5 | 2.39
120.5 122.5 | 2.14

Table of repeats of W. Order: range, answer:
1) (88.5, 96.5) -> 2.42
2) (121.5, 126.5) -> 2.48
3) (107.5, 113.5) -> 2.66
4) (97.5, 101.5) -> 1.98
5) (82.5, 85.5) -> 2.27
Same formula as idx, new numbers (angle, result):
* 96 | 2.23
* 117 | 2.42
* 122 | 2.48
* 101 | 1.94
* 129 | 1.84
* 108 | 2.39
